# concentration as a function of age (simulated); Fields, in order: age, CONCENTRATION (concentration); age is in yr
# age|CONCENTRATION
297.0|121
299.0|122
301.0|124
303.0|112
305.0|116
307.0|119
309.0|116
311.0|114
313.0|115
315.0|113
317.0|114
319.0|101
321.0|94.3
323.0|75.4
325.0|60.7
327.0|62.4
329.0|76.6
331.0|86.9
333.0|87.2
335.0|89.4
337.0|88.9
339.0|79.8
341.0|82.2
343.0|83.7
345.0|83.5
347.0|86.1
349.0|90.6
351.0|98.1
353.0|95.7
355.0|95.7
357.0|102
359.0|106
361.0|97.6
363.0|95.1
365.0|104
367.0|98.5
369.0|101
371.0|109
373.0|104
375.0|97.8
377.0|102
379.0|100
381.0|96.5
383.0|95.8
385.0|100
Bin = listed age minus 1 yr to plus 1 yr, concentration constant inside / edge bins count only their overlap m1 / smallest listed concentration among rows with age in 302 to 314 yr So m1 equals 112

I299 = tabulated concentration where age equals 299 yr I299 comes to 122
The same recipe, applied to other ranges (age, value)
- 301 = 124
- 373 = 104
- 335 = 89.4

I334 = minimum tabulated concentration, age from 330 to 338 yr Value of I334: 86.9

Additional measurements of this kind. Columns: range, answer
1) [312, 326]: 60.7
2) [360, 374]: 95.1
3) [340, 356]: 82.2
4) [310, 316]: 113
